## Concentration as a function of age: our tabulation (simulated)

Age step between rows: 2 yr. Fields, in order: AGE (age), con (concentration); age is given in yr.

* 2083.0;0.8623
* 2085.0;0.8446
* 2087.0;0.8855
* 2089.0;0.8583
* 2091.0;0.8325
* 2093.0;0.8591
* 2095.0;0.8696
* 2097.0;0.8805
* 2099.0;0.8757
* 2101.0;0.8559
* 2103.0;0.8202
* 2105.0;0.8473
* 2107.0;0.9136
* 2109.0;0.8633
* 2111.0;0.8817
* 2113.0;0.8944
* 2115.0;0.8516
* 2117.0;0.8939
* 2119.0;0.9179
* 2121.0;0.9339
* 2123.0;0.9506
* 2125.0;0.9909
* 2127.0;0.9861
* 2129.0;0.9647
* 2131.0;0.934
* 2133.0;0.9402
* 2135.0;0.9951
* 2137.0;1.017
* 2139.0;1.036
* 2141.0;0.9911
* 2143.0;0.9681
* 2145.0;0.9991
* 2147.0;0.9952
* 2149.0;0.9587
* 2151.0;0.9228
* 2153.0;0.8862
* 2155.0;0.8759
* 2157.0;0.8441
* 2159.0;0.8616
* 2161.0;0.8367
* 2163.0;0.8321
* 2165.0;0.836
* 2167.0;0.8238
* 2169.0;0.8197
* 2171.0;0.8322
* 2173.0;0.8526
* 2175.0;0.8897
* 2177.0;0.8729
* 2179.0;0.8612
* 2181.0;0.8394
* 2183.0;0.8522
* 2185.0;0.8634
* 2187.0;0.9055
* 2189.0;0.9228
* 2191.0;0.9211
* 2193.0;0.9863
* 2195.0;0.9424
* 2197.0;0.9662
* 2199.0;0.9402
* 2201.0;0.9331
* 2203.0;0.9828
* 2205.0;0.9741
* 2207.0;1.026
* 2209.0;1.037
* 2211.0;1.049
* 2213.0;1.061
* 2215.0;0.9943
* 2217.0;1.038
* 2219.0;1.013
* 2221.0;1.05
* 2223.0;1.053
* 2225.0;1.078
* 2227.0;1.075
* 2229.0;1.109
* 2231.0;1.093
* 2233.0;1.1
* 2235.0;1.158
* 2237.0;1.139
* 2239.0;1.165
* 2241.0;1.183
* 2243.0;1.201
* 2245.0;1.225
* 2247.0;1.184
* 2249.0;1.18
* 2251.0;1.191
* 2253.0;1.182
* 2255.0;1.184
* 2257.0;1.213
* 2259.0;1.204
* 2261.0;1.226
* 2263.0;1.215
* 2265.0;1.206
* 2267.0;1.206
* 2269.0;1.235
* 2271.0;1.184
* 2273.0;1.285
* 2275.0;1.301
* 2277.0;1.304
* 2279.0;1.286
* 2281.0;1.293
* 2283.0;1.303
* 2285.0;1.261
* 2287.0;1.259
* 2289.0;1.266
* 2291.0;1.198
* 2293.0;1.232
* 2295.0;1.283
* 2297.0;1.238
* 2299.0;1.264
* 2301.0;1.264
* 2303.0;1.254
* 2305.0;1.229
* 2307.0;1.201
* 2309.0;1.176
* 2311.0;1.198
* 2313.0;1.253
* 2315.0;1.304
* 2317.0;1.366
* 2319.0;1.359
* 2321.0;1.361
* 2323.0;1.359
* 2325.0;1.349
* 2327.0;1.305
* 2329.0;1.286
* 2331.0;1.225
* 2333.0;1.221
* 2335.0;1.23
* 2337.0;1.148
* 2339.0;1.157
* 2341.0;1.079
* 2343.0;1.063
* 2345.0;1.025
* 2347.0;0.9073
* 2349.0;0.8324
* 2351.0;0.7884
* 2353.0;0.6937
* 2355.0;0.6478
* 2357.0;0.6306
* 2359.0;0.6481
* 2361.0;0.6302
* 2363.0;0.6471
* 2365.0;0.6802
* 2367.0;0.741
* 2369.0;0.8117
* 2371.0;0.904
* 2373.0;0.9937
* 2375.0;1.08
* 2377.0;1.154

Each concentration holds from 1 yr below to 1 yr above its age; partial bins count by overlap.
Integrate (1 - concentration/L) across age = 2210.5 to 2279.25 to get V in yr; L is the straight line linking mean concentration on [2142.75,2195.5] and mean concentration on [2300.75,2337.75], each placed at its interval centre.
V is -4.95 yr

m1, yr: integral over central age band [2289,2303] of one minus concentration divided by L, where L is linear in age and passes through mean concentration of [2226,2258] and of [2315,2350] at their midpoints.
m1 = -0.8 yr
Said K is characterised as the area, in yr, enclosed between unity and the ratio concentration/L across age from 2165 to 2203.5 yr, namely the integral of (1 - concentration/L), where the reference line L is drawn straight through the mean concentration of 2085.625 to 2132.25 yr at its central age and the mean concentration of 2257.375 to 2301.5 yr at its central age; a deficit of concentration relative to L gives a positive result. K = 5.83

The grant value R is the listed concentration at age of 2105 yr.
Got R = 0.8473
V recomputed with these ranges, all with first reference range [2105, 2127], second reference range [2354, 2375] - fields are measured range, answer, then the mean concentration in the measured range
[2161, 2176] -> 0.6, 0.841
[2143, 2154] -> -0.8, 0.954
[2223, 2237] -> -4.4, 1.1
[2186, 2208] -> -2.5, 0.955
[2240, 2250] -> -4.4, 1.19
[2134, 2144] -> -1.2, 1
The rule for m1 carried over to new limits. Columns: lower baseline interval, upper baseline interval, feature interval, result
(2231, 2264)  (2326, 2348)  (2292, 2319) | -2.2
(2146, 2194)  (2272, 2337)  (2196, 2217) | -0.3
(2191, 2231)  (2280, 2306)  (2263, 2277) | -0.6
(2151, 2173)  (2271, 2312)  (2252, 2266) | -0.6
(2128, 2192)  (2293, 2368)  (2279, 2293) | -3.0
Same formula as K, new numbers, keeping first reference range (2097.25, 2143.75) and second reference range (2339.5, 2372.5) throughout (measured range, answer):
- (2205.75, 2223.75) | -3.2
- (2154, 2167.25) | 0.9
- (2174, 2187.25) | 0.4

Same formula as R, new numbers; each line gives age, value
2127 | 0.9861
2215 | 0.9943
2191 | 0.9211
